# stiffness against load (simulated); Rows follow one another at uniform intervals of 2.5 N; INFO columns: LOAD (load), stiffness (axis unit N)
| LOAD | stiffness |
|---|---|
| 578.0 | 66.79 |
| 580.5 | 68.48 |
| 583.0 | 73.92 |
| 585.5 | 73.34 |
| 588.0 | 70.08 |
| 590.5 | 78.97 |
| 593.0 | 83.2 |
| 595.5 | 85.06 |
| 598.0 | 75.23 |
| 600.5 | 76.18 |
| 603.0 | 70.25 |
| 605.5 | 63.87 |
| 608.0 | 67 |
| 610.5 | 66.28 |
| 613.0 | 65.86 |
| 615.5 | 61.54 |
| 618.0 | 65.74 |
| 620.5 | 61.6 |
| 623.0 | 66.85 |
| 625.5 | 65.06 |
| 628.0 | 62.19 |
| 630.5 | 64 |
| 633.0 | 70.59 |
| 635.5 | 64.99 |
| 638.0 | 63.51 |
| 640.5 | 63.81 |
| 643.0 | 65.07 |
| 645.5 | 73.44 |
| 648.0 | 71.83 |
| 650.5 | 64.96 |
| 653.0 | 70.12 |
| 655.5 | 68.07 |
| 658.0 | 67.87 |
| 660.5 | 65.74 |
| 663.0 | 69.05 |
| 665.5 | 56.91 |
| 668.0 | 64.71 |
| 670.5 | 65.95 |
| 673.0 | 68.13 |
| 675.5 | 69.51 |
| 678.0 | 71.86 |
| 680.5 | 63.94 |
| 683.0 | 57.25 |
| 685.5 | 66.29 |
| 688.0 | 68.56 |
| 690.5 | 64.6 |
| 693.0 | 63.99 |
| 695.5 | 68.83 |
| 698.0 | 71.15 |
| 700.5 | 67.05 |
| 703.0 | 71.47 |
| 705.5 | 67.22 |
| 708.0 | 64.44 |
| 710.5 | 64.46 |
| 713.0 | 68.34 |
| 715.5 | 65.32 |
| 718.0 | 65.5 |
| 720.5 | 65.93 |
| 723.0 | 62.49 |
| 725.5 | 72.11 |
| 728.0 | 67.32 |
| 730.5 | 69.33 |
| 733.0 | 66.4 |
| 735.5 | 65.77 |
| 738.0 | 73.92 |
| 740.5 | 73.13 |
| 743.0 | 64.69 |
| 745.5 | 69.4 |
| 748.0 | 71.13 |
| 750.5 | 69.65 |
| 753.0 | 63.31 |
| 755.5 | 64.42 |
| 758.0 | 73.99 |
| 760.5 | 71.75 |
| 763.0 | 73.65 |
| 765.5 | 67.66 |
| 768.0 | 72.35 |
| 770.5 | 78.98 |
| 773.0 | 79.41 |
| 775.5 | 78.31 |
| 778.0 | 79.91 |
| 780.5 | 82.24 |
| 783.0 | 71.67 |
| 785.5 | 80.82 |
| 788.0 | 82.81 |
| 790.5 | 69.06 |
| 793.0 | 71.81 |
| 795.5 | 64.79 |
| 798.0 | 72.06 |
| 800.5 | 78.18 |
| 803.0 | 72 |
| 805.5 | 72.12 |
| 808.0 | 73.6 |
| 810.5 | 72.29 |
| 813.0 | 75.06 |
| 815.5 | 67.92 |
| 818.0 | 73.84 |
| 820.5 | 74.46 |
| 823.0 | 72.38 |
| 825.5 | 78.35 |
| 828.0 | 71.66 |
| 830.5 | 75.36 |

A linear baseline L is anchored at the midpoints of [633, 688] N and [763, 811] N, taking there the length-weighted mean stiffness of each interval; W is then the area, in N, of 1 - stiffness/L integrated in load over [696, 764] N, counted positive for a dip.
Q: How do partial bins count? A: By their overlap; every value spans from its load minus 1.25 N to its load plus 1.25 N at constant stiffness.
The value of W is 2.6 N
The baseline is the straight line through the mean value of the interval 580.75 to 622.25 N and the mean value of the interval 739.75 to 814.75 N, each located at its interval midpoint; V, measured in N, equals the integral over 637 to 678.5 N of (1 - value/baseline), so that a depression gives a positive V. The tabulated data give 2.7 N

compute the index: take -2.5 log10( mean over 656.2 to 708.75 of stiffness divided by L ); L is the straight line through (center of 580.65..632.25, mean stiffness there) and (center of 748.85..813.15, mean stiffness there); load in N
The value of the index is 0.08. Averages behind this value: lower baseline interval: 69.8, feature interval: 66.4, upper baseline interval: 73.5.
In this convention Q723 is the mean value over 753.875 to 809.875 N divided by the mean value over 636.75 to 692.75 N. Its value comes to 1.12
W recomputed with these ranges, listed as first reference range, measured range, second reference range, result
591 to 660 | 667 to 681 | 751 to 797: 0.5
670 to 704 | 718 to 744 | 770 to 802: 1.1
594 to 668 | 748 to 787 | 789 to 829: -1.4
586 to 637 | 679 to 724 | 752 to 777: 3.3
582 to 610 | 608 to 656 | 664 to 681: 2.8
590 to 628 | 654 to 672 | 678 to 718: 0.6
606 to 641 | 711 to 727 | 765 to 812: 0.9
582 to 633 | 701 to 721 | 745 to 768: 0.9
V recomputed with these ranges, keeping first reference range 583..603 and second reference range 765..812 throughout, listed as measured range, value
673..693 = 2.60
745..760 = 1.28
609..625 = 2.47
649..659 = 1.09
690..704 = 1.44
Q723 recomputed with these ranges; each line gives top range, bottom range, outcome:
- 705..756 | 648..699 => 1.01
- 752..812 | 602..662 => 1.11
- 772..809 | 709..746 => 1.11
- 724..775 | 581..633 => 1.01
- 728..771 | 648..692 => 1.05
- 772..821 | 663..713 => 1.13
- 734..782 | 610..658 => 1.09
